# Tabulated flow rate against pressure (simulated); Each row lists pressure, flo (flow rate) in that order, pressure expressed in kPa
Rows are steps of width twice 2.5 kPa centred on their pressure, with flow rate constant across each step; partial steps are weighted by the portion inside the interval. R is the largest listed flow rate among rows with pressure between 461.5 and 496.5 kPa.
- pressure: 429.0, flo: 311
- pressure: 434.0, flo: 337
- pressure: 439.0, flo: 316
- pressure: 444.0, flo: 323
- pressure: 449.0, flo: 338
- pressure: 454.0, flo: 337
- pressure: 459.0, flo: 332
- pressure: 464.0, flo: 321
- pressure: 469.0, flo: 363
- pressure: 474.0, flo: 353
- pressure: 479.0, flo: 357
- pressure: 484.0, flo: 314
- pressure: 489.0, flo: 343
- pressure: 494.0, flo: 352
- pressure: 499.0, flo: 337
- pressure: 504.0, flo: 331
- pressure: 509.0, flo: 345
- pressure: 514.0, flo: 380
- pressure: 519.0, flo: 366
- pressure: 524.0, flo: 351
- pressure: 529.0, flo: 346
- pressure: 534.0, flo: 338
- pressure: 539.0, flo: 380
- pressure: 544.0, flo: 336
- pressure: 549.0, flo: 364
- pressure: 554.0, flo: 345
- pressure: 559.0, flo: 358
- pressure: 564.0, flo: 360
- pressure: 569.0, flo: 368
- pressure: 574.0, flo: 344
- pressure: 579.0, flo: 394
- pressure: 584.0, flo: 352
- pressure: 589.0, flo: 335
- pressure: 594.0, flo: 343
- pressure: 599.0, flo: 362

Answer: 363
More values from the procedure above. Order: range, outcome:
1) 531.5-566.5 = 380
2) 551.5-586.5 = 394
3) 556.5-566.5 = 360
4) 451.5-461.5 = 337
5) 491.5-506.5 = 352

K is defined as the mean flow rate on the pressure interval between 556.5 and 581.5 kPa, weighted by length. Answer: 365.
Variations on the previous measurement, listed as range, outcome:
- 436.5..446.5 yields 320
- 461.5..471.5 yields 342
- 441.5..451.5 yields 330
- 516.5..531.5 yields 354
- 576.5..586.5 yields 373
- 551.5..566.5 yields 354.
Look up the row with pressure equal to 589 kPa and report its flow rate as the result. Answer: 335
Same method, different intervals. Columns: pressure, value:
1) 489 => 343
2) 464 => 321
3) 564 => 360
